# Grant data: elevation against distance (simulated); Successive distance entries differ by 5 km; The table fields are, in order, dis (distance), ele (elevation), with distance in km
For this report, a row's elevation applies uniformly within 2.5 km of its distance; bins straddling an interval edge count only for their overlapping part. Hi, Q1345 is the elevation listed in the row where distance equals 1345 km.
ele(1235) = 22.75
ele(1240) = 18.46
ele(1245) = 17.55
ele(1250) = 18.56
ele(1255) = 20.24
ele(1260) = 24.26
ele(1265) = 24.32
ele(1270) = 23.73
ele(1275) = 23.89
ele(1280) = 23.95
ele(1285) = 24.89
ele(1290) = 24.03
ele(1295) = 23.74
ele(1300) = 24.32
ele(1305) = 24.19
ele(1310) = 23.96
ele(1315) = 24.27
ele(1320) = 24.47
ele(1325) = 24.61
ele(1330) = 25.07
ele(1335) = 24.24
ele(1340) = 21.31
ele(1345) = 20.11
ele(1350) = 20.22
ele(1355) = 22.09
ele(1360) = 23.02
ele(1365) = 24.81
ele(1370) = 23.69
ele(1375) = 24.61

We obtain 20.11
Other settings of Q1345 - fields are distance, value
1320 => 24.47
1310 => 23.96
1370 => 23.69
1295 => 23.74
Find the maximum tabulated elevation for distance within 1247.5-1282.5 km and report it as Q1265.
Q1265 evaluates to 24.32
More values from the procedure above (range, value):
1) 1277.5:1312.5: 24.89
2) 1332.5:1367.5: 24.81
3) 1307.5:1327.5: 24.61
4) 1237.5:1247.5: 18.46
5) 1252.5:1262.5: 24.26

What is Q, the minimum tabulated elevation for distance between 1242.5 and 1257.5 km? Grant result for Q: 17.55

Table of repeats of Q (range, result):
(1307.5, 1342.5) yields 21.31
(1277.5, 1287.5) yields 23.95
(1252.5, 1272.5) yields 20.24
